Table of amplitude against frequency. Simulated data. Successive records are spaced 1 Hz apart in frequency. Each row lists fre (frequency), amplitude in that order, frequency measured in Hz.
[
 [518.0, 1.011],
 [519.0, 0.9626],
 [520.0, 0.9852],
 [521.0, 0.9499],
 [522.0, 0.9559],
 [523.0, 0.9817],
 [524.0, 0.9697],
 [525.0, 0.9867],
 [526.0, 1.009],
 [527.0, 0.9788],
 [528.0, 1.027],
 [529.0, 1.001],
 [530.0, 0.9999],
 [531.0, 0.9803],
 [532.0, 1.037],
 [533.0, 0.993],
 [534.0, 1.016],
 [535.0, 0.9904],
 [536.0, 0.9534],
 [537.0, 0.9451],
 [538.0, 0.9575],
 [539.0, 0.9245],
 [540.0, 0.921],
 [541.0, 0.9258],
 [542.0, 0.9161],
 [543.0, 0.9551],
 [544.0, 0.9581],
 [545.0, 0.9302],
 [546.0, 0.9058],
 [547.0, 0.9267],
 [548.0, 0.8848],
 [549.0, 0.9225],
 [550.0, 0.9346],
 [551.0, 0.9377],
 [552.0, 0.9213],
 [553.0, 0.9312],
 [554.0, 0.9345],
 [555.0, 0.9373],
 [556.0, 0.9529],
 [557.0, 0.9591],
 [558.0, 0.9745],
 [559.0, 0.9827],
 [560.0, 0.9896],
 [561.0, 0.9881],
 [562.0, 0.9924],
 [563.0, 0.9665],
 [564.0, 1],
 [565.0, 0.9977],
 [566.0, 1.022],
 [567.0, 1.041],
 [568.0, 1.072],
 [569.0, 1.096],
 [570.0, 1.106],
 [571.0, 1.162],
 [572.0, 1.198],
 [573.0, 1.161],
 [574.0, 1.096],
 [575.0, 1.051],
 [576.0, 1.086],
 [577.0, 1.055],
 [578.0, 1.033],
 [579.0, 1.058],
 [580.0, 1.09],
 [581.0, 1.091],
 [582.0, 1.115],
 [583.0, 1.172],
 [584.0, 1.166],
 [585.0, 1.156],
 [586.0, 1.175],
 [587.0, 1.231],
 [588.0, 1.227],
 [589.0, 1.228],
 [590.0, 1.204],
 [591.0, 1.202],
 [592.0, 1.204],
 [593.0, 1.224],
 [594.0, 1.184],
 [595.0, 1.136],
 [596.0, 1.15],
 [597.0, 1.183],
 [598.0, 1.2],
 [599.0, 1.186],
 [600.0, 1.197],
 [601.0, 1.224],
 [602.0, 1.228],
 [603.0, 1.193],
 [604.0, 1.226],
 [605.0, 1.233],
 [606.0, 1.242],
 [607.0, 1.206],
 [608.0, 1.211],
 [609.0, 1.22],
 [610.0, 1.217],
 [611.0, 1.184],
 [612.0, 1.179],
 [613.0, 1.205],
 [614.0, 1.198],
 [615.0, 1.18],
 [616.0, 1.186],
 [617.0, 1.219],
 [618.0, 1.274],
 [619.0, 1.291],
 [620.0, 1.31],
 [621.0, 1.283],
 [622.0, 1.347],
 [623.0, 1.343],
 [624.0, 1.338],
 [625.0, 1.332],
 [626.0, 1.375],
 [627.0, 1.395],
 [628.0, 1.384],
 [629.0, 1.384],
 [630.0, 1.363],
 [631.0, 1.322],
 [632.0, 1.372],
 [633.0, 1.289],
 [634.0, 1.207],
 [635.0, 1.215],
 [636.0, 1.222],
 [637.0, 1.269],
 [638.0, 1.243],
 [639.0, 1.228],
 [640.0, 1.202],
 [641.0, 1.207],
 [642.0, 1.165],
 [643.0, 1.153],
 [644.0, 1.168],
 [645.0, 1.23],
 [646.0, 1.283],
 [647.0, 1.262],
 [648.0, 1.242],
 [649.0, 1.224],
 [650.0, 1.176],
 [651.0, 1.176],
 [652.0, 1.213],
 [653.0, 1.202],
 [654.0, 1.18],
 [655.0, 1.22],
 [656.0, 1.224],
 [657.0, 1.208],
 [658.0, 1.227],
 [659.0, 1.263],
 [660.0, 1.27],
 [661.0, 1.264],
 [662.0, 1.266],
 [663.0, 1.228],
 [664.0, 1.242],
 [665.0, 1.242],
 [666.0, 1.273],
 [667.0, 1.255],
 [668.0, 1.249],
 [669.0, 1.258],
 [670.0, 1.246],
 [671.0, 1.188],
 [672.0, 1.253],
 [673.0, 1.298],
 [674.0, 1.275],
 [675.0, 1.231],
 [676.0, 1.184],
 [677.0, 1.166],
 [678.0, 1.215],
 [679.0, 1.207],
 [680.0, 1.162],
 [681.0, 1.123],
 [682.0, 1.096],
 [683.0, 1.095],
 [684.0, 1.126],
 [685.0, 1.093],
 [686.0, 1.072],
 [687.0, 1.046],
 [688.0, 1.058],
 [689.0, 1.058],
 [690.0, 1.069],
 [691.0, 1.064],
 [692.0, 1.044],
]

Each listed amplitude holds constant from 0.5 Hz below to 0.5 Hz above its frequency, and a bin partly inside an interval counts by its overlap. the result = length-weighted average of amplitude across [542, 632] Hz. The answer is 1.14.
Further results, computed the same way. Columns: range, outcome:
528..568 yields 0.964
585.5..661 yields 1.24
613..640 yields 1.29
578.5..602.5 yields 1.18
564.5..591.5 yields 1.12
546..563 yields 0.947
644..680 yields 1.23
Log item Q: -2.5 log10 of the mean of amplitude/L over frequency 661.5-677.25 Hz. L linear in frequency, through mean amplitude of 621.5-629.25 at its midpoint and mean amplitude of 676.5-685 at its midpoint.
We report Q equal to -0.047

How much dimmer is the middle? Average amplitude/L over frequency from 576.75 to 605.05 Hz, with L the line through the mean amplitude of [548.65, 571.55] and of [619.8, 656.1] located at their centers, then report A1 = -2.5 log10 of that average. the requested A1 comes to -0.07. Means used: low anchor 0.993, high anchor 1.26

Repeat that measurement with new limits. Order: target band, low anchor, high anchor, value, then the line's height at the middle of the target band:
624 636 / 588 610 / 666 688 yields -0.113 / 1.2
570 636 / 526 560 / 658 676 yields -0.108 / 1.1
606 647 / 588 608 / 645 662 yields -0.038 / 1.22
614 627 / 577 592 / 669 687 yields -0.114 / 1.16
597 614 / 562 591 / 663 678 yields -0.055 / 1.15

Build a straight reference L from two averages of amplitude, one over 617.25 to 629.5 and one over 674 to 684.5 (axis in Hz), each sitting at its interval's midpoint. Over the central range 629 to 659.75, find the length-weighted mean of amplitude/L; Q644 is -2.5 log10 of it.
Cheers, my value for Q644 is 0.03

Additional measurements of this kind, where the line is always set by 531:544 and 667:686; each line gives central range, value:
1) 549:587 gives -0.03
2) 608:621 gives -0.13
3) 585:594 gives -0.15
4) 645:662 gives -0.07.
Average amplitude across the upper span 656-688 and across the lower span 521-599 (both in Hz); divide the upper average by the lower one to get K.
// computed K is 1.16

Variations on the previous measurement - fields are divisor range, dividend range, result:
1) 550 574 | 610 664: 1.23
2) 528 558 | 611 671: 1.32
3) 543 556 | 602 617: 1.30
